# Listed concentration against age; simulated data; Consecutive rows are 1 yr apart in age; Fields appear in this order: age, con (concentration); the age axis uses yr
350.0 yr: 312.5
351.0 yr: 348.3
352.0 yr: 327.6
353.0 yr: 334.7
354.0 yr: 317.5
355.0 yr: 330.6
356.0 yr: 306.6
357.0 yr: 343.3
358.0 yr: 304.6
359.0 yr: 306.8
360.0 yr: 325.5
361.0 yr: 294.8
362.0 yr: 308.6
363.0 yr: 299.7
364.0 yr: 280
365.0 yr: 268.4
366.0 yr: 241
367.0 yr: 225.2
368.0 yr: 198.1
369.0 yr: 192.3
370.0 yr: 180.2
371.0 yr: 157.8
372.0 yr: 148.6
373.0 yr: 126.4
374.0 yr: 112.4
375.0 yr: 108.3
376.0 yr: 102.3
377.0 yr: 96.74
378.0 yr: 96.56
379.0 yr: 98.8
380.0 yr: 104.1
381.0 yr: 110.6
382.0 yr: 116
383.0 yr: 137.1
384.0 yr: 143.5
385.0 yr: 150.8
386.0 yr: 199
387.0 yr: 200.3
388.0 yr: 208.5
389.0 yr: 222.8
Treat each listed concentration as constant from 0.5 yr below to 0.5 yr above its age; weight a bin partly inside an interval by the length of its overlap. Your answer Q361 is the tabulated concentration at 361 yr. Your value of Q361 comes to 294.8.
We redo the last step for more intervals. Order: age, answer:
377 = 96.74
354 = 317.5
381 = 110.6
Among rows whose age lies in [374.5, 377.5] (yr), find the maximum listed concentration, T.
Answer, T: 108.3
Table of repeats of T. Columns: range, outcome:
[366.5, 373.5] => 225.2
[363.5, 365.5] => 280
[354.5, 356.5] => 330.6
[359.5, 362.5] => 325.5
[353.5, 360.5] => 343.3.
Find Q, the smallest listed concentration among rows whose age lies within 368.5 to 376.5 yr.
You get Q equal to 102.3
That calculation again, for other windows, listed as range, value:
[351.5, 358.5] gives 304.6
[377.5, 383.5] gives 96.56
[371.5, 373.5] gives 126.4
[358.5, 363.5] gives 294.8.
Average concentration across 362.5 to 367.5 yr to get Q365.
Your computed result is 263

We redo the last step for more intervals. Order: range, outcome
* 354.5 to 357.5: 327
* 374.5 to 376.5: 105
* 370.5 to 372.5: 153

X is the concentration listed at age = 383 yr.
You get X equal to 137.1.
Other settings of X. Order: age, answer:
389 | 222.8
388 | 208.5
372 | 148.6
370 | 180.2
